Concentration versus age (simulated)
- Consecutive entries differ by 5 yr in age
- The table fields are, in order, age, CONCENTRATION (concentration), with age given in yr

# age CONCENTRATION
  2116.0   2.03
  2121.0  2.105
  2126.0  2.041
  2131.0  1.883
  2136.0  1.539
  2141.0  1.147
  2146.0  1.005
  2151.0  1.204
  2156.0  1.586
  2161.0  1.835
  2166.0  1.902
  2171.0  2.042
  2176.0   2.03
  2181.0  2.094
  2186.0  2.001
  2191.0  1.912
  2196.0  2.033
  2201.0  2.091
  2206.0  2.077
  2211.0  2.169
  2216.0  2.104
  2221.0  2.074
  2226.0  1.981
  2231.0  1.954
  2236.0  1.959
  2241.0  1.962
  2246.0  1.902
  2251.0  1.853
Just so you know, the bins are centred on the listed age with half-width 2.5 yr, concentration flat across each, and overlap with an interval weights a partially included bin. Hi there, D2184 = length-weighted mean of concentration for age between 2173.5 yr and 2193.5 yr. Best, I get 2.01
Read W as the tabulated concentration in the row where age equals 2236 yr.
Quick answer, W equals 1.959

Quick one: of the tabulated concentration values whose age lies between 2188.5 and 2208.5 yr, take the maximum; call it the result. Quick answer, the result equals 2.091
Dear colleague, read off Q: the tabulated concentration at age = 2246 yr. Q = 1.902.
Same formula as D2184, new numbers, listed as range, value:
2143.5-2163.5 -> 1.41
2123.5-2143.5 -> 1.65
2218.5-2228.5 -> 2.03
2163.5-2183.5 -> 2.02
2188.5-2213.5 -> 2.06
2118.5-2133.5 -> 2.01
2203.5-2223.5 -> 2.11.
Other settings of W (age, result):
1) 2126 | 2.041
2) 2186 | 2.001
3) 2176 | 2.03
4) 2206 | 2.077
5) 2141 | 1.147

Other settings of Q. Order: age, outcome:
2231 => 1.954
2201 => 2.091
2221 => 2.074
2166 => 1.902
